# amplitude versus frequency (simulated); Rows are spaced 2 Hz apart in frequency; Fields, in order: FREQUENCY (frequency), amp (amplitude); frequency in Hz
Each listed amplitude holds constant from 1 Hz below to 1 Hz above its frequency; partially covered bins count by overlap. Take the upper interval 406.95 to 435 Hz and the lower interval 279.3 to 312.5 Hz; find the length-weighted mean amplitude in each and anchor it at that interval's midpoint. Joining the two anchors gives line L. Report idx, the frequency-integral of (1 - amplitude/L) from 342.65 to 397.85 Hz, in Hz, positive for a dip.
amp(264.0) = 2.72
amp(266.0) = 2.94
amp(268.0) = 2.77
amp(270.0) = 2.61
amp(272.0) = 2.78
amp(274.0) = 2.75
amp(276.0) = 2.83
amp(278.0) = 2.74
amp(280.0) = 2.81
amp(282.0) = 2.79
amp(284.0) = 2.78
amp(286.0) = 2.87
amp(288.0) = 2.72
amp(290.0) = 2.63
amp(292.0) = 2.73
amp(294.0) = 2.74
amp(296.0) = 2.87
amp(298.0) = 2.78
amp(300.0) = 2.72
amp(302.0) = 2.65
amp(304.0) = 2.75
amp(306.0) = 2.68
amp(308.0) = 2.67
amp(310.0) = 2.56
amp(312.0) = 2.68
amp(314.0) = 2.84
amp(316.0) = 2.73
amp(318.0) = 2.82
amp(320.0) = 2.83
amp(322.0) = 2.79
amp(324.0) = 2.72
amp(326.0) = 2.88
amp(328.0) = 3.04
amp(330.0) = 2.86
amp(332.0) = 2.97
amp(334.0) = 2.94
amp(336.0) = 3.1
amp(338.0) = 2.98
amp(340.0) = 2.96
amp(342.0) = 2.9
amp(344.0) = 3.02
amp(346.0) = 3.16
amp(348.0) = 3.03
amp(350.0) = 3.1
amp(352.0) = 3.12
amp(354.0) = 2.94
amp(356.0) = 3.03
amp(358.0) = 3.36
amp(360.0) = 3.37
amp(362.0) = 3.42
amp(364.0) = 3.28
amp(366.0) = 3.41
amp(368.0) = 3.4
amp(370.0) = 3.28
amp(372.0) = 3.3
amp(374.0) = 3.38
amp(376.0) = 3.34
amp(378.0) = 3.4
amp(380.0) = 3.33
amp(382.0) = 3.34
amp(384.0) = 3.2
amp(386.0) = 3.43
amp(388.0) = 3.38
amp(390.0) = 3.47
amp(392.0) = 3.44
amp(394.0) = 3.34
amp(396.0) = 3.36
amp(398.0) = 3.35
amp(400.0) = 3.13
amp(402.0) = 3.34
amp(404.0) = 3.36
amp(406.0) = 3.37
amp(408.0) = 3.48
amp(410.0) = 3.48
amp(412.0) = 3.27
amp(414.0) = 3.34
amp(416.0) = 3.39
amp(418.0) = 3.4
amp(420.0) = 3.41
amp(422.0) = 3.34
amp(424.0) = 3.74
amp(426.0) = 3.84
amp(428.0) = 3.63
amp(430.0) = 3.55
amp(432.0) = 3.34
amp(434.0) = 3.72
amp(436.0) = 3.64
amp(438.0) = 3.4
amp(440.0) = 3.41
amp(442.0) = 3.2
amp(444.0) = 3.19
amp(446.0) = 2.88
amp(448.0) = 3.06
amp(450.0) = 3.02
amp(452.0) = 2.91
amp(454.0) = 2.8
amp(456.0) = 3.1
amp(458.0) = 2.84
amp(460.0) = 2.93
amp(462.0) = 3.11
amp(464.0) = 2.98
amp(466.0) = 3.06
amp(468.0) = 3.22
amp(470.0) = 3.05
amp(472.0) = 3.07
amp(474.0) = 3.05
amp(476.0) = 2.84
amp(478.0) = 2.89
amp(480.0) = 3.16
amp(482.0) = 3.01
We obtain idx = -1.7 Hz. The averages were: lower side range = 2.73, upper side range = 3.49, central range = 3.28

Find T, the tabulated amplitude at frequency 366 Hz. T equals 3.41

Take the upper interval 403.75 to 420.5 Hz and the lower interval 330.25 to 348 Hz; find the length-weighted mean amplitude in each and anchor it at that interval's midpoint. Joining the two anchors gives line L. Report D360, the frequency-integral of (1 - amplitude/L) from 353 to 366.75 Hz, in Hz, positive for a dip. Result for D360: -0.6 Hz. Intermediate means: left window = 3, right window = 3.39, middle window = 3.26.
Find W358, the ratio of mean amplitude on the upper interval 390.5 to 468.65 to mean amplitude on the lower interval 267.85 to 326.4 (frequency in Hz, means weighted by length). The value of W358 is 1.20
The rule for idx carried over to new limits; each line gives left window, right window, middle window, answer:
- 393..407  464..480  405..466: -2.06 Hz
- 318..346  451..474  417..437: -3.85 Hz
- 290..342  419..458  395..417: -1.19 Hz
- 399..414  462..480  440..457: 0.54 Hz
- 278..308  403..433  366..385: -0.68 Hz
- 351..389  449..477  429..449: -1.70 Hz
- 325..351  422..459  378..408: -1.87 Hz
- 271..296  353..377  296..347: 2.91 Hz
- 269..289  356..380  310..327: 1.41 Hz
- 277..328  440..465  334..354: -1.43 Hz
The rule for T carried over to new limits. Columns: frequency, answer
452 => 2.91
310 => 2.56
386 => 3.43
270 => 2.61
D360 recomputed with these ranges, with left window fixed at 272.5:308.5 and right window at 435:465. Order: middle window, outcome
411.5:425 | -1.7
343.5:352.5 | -0.7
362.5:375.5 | -1.9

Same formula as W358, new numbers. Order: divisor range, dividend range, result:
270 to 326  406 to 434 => 1.27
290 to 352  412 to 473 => 1.14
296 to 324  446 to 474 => 1.10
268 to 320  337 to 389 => 1.18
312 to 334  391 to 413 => 1.18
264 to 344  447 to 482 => 1.07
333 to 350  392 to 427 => 1.13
